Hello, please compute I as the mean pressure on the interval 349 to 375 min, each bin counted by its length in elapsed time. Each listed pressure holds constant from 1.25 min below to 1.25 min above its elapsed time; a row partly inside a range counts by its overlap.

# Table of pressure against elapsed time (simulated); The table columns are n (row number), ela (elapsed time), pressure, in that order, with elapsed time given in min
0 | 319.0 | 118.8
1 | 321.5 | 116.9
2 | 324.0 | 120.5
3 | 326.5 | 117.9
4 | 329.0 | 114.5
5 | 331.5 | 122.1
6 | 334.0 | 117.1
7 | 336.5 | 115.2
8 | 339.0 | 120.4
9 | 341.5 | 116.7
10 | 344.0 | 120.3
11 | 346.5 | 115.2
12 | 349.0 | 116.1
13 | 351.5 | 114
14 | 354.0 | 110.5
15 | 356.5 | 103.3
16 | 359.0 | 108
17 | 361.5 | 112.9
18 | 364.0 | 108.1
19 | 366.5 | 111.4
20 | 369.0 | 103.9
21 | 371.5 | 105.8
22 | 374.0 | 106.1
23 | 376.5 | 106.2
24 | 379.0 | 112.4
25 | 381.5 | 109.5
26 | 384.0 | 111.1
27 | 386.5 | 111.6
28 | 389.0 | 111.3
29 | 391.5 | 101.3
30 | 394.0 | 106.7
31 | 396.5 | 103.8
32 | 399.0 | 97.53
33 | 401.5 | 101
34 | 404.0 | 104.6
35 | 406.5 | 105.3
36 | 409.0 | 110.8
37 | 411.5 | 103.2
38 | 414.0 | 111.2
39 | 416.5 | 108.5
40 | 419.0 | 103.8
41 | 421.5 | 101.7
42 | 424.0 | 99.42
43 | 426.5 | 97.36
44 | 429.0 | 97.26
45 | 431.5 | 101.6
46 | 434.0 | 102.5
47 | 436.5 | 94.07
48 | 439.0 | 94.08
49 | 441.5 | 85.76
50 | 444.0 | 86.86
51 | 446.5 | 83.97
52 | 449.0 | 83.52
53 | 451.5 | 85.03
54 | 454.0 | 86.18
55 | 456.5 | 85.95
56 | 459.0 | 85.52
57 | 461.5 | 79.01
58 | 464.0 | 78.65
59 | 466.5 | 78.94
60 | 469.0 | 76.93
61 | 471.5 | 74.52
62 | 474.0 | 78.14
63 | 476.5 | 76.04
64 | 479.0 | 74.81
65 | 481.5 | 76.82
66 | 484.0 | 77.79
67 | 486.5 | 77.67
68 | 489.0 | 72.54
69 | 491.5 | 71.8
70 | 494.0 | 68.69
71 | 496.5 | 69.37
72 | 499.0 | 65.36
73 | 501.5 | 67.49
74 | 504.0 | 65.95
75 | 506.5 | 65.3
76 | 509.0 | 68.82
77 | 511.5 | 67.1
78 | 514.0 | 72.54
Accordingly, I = 109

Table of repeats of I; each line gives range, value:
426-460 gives 90.6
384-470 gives 96.3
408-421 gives 107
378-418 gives 107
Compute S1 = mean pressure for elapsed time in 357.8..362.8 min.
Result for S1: 110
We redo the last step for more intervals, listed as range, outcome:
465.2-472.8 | 76.8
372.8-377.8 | 106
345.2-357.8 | 112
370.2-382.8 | 108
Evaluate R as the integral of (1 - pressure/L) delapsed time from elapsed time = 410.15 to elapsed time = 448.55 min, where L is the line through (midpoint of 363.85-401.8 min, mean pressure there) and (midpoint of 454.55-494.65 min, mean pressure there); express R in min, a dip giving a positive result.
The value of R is -2.4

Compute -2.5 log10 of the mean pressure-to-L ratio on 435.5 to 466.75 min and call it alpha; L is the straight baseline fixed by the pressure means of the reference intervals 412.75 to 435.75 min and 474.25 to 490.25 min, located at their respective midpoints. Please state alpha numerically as 0.060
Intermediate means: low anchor 102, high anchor 76.1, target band 85.3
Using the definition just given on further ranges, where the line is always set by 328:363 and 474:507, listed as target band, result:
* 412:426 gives -0.13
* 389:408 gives -0.05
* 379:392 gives -0.07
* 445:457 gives -0.02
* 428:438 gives -0.11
